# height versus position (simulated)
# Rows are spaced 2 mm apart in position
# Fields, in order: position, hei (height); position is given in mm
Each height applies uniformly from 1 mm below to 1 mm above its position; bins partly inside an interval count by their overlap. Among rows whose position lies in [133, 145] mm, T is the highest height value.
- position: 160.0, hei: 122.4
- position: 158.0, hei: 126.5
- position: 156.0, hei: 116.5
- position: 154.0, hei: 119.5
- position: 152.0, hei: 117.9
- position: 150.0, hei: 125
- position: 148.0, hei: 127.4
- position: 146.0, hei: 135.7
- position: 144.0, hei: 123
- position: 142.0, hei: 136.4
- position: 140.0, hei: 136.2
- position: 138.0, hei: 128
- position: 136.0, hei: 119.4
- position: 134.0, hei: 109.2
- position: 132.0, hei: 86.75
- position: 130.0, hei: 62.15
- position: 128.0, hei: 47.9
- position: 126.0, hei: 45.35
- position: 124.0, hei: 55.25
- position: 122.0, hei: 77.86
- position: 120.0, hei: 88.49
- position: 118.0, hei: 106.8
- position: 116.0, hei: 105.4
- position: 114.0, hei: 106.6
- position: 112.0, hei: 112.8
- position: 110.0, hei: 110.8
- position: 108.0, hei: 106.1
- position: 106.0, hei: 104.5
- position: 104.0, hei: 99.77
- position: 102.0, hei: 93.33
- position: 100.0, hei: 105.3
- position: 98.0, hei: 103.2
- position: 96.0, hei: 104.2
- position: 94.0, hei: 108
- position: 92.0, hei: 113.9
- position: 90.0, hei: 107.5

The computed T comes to 136.4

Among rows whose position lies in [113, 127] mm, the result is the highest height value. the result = 106.8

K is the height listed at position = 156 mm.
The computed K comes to 116.5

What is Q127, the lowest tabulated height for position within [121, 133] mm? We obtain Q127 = 45.35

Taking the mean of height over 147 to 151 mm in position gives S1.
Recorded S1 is 126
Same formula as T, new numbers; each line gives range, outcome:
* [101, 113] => 112.8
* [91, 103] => 113.9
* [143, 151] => 135.7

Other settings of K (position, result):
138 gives 128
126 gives 45.35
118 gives 106.8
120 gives 88.49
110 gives 110.8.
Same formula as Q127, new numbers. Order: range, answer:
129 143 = 62.15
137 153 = 117.9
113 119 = 105.4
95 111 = 93.33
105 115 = 104.5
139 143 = 136.2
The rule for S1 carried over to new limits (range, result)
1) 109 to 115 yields 110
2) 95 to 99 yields 104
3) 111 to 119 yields 108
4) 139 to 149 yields 132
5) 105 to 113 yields 109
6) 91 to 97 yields 109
